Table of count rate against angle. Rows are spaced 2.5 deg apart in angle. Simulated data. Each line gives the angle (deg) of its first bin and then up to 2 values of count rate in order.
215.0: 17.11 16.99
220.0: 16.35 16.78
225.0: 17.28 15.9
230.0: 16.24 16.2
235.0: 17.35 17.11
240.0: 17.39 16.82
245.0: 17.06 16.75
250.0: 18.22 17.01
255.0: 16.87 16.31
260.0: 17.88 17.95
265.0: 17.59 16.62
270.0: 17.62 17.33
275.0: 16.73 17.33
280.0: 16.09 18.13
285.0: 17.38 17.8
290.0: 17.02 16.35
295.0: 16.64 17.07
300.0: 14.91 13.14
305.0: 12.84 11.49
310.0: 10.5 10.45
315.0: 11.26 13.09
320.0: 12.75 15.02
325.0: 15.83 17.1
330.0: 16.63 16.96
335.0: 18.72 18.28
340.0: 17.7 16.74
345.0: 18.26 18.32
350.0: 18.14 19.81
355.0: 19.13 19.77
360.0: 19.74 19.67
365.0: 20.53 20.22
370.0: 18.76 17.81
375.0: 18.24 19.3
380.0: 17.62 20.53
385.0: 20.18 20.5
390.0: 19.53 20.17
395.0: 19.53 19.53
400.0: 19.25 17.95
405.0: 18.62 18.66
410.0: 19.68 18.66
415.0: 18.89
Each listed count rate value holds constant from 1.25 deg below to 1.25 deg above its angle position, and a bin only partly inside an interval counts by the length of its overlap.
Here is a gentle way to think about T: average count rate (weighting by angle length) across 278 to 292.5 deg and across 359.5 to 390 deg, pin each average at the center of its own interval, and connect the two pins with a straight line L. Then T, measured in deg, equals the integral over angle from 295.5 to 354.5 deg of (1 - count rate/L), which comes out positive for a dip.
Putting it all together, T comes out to 8.9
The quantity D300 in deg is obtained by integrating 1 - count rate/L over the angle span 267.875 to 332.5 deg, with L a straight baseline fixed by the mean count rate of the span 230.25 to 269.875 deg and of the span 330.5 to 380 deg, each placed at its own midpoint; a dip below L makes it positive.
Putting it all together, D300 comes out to 9.3 deg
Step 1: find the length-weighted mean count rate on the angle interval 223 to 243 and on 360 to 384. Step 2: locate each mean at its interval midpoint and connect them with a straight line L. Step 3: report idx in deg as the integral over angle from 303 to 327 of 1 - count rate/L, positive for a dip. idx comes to 7.2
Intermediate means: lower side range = 16.8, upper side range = 19.2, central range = 12.7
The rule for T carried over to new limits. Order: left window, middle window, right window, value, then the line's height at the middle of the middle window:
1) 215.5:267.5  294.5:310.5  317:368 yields 3.3 deg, 17.5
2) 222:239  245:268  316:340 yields -1.0 deg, 16.5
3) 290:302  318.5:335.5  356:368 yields 1.9 deg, 17.9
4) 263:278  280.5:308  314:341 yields 1.4 deg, 16.6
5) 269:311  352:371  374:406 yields -1.4 deg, 18.3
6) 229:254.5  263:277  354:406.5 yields 0.2 deg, 17.5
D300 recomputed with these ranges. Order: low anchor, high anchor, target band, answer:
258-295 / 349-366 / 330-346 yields 1.1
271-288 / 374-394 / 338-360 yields 0.3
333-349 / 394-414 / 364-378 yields -0.5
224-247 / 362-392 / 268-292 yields 0.6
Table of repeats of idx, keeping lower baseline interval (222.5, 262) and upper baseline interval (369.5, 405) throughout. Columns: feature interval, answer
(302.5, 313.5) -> 3.93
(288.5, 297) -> 0.48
